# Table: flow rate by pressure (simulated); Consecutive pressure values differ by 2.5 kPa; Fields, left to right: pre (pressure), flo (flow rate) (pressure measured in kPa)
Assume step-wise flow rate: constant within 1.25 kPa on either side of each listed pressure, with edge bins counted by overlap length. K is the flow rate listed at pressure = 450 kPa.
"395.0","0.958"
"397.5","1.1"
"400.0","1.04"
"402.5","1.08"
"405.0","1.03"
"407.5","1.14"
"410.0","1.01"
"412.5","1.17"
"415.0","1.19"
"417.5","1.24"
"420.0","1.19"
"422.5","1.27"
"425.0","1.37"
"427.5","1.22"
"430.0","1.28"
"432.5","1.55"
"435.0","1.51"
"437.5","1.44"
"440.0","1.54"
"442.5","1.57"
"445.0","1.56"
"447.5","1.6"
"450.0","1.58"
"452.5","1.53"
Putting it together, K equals 1.58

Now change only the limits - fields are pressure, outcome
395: 0.958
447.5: 1.6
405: 1.03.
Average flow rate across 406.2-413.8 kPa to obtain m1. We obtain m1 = 1.11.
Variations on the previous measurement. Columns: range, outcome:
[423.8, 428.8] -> 1.29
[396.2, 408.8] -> 1.08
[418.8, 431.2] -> 1.27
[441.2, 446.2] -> 1.56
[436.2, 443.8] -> 1.52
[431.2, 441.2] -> 1.51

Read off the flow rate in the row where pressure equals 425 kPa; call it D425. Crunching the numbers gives 1.37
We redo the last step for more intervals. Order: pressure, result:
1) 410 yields 1.01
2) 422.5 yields 1.27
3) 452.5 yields 1.53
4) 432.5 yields 1.55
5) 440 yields 1.54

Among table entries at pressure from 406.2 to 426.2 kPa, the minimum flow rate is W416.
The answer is 1.01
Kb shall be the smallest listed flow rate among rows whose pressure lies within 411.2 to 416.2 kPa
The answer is 1.17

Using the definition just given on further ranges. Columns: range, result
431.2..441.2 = 1.44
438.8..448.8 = 1.54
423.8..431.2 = 1.22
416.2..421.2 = 1.19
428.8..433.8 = 1.28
